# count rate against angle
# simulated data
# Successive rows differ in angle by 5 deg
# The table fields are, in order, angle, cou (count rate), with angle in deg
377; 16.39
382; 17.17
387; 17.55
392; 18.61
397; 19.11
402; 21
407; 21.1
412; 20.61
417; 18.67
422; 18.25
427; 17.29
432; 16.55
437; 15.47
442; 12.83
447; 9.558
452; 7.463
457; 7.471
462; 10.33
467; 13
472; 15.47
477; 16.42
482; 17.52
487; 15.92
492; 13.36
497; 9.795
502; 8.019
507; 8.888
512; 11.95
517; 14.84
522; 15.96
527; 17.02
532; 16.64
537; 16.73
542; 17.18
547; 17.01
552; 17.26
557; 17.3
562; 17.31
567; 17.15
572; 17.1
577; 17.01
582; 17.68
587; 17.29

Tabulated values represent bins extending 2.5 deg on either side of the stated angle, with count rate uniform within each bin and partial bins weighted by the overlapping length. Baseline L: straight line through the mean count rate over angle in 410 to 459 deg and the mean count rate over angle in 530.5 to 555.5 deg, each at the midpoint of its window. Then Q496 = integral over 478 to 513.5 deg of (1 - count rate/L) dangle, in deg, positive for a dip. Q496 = 7.7 deg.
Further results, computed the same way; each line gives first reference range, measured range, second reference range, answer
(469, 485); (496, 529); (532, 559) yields 8.5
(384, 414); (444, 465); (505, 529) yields 9.9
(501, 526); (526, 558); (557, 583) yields -4.7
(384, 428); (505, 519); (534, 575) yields 4.6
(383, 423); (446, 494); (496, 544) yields 9.7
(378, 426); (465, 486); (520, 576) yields 2.7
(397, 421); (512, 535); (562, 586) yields 3.1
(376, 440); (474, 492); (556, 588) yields 1.7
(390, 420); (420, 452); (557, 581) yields 8.3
